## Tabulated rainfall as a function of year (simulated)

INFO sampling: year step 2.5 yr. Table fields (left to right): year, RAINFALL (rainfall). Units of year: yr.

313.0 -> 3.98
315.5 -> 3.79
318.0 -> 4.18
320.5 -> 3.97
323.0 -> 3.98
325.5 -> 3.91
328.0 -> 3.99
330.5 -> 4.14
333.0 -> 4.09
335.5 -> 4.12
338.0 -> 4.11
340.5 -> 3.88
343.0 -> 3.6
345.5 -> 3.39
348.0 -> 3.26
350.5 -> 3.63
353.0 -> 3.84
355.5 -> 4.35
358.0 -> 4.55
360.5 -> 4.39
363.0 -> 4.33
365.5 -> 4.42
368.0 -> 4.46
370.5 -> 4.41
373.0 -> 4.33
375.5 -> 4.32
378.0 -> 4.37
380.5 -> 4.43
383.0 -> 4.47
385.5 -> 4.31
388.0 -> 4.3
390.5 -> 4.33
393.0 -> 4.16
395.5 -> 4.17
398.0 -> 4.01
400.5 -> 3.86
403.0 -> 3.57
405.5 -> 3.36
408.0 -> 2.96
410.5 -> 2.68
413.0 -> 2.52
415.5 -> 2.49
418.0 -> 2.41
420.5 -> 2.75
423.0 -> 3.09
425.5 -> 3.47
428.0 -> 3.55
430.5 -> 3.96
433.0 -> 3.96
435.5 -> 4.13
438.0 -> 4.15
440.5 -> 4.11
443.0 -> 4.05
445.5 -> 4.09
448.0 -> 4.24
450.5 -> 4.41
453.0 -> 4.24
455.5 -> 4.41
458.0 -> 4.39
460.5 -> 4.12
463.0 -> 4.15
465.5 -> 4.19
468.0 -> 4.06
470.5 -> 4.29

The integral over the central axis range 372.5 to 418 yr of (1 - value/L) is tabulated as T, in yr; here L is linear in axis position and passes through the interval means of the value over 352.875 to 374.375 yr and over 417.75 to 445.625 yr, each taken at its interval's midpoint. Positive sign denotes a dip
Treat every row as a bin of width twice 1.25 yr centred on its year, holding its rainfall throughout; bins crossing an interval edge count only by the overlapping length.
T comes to 3.3 yr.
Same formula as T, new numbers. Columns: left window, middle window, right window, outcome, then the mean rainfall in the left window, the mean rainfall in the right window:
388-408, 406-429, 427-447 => 6.2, 3.89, 4.01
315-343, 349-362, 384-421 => -1.1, 4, 3.48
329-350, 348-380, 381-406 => -2.5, 3.82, 4.09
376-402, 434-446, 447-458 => 0.6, 4.24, 4.33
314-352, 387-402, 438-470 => -0.3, 3.87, 4.2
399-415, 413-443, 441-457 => 2.2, 3.14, 4.24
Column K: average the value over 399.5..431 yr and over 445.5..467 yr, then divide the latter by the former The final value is 1.37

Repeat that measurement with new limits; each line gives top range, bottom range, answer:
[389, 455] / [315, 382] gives 0.89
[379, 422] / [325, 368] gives 0.89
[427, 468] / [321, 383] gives 1.01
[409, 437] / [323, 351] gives 0.83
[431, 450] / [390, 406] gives 1.05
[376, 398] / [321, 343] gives 1.07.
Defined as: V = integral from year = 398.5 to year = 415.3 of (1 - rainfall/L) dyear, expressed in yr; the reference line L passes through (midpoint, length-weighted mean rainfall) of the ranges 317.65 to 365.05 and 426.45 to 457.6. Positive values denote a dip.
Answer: 3.8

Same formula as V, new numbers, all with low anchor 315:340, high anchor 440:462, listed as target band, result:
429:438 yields 0.39 yr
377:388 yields -0.71 yr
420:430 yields 2.11 yr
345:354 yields 1.18 yr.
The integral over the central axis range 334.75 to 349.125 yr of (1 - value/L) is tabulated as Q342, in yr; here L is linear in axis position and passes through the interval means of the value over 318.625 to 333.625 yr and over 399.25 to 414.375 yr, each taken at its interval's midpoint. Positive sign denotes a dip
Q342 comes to 0.5 yr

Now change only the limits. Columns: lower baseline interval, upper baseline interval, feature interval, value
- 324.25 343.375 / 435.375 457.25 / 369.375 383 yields -1.01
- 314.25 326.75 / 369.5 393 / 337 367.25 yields 1.34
